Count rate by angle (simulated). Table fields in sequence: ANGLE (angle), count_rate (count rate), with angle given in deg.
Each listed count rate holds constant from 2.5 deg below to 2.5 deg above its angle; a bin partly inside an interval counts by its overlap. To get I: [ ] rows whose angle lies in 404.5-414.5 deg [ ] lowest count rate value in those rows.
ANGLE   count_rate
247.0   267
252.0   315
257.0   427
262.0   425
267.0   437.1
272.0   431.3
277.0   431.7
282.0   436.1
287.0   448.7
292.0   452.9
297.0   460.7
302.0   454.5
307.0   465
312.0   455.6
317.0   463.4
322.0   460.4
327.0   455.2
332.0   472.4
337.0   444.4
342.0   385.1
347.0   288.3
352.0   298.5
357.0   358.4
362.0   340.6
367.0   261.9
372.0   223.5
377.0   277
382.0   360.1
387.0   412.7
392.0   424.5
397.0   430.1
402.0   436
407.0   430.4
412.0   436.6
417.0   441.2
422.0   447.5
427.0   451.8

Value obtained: 430.4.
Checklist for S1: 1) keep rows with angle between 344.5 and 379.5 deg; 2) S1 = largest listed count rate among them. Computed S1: 358.4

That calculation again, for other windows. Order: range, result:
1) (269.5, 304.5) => 460.7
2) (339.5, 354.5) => 385.1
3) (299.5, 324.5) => 465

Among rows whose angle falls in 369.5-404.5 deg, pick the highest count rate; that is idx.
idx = 436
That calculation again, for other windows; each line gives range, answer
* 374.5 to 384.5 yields 360.1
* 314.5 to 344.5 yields 472.4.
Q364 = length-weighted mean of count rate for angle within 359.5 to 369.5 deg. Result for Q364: 301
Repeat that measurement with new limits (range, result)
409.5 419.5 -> 439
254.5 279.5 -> 430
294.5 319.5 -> 460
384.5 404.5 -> 426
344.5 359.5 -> 315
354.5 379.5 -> 292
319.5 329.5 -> 458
